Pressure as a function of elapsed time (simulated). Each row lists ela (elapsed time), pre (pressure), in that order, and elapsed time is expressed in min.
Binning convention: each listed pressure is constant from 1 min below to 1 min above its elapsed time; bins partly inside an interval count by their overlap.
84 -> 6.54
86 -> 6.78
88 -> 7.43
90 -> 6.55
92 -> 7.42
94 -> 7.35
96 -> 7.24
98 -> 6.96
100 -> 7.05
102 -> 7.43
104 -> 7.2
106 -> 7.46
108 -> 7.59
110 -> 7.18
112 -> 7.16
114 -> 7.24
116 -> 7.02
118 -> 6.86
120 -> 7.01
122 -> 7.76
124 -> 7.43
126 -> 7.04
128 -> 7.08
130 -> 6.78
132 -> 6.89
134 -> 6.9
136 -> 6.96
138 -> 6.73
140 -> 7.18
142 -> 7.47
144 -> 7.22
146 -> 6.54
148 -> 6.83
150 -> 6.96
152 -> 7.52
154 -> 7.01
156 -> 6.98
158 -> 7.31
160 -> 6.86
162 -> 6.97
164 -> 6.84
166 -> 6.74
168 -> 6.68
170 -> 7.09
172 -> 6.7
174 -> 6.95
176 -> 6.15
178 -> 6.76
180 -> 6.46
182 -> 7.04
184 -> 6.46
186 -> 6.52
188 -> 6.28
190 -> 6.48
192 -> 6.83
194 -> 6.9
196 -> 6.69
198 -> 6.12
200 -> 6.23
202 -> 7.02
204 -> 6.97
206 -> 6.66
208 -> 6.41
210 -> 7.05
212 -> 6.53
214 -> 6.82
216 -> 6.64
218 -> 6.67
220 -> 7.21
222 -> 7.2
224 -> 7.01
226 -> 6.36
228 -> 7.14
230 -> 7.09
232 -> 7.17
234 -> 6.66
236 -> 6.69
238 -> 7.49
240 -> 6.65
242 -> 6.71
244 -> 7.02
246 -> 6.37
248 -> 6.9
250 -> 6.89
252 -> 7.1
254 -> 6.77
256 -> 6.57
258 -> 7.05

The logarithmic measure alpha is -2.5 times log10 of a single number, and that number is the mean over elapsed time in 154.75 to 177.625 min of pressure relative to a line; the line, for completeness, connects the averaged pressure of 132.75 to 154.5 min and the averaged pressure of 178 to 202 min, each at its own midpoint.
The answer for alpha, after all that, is -0.005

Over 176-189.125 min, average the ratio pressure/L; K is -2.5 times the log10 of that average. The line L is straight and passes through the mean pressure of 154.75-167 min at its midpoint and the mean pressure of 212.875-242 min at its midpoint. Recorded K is 0.06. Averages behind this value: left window 6.95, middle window 6.55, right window 6.91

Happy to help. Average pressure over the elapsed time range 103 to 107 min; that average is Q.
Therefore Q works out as 7.33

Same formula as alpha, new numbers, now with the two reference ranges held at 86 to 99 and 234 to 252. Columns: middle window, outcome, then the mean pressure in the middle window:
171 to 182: 0.05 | 6.64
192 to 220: 0.03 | 6.7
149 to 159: -0.02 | 7.16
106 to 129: -0.02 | 7.23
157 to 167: 0.01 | 6.94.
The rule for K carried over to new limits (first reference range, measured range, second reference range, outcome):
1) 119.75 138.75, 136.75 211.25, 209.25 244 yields 0.03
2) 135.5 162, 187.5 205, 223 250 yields 0.05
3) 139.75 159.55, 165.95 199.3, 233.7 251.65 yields 0.06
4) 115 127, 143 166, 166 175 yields -0.01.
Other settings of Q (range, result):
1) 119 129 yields 7.26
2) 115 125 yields 7.22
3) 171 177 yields 6.6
